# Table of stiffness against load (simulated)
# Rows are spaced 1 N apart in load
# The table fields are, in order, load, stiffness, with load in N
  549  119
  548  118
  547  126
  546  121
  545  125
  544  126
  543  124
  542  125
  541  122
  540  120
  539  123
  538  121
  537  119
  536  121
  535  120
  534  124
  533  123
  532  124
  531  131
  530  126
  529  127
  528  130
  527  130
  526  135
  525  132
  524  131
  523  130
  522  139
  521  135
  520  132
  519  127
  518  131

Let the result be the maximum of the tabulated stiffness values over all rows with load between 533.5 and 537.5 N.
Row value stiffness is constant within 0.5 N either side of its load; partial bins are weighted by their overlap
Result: 124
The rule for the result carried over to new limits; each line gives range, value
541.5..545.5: 126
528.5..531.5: 131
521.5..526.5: 139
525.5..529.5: 135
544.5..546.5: 125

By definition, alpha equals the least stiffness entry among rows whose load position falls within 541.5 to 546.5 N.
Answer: 121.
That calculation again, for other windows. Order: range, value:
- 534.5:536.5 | 120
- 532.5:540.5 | 119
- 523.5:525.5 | 131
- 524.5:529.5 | 127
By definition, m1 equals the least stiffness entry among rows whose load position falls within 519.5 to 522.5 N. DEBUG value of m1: 132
